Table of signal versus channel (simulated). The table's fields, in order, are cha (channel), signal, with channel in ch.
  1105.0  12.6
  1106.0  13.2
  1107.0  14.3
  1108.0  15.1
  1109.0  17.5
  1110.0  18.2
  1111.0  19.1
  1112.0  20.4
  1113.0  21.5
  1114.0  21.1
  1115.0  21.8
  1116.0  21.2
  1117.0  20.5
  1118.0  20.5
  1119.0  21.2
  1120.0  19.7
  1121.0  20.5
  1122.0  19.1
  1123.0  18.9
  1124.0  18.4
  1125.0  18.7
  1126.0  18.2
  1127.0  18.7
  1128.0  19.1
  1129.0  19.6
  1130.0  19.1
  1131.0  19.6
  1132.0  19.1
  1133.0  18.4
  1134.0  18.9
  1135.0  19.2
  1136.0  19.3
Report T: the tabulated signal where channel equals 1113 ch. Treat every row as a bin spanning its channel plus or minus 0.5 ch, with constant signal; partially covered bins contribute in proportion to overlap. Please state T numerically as 21.5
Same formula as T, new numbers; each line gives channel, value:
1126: 18.2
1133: 18.4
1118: 20.5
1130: 19.1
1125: 18.7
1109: 17.5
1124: 18.4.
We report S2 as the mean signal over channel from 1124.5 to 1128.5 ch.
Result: 18.7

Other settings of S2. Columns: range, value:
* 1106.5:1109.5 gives 15.6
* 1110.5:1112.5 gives 19.8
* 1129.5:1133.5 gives 19.1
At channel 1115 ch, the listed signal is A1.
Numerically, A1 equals 21.8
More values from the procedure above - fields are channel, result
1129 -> 19.6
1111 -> 19.1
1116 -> 21.2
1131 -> 19.6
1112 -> 20.4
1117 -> 20.5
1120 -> 19.7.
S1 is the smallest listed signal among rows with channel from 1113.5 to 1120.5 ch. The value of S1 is 19.7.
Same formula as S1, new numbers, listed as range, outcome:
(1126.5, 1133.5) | 18.4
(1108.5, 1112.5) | 17.5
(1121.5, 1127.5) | 18.2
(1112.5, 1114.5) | 21.1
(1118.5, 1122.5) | 19.1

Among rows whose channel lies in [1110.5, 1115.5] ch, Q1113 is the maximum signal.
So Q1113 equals 21.8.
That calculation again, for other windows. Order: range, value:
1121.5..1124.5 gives 19.1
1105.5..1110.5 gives 18.2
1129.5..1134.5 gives 19.6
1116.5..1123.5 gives 21.2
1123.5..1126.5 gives 18.7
